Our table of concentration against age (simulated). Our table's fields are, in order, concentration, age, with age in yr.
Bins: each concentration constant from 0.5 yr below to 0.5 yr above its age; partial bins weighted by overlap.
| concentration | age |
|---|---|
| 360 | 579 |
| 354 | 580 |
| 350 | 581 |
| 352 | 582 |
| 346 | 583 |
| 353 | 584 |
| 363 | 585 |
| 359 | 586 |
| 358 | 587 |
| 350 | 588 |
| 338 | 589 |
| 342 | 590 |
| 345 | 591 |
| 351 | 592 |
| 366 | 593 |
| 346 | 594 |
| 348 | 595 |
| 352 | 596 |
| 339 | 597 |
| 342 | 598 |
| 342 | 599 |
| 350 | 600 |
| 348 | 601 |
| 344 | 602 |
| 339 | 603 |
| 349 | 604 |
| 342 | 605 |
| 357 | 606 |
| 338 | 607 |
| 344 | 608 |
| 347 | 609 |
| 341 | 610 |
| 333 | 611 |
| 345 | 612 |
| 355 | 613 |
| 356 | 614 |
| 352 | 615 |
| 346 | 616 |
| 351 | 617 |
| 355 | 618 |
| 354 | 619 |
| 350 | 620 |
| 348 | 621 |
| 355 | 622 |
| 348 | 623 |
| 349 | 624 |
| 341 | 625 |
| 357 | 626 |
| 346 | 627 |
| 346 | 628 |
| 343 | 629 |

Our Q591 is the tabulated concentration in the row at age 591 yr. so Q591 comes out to 345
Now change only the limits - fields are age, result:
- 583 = 346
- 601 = 348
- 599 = 342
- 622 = 355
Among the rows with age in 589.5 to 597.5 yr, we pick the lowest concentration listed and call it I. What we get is 339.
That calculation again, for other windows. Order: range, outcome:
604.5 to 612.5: 333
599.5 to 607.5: 338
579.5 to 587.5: 346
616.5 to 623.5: 348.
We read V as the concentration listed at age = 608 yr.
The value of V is 344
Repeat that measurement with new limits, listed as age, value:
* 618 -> 355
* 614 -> 356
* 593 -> 366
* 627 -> 346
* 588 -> 350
